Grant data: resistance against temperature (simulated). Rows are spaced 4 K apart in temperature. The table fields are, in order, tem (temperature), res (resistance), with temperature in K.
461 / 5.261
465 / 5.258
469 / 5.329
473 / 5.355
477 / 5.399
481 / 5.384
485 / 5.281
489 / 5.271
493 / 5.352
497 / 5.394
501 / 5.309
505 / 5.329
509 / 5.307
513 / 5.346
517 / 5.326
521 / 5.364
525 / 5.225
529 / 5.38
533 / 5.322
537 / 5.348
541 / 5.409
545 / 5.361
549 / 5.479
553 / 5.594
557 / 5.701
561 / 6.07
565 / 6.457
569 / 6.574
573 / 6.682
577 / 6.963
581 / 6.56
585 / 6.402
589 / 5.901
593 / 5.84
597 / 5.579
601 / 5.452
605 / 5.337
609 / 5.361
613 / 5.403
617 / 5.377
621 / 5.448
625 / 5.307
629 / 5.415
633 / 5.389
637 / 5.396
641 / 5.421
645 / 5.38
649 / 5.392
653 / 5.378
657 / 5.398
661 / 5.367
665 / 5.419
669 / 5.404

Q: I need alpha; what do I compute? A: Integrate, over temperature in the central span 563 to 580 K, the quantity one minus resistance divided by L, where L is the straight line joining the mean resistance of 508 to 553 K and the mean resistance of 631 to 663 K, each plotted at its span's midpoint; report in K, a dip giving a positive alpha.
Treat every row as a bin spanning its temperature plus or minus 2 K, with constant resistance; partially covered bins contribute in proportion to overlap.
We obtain -4.1 K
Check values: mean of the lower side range 5.36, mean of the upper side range 5.39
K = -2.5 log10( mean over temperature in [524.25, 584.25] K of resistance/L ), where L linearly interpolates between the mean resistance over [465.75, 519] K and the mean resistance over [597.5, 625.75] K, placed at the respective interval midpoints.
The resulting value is -0.10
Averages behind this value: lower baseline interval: 5.34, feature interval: 5.9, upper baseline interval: 5.4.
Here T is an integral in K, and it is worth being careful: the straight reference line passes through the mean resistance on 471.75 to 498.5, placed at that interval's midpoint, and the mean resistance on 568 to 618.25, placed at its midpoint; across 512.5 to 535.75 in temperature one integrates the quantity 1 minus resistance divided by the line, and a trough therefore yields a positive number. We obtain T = 1.00 K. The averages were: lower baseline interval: 5.35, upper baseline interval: 5.95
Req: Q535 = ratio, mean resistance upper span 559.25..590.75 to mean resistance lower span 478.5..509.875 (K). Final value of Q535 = 1.2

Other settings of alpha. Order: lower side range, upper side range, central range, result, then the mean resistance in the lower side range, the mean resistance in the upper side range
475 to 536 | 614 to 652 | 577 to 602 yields -3.2 K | 5.33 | 5.39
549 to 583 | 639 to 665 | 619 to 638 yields 0.8 K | 6.28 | 5.39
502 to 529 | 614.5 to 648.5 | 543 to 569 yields -2.4 K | 5.32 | 5.39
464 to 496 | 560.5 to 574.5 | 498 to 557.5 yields 5.7 K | 5.33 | 6.48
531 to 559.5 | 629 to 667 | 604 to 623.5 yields 0.1 K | 5.47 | 5.39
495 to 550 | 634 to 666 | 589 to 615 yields -0.7 K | 5.35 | 5.39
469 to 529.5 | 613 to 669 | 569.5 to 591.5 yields -4.6 K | 5.33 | 5.39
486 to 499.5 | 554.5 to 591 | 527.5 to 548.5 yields 1.9 K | 5.33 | 6.36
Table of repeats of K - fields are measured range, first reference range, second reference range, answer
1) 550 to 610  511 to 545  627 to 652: -0.13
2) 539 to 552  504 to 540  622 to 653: -0.02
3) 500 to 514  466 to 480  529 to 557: 0.01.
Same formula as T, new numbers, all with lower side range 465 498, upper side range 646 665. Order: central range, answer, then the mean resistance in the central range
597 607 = -0.11 K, 5.43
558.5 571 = -2.28 K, 6.34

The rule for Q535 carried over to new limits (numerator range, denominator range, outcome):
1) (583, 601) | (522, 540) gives 1.10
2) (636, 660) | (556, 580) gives 0.84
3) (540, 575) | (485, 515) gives 1.12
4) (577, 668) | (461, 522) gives 1.05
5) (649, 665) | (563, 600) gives 0.85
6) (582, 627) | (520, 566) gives 1.01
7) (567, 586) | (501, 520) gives 1.25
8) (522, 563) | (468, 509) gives 1.03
